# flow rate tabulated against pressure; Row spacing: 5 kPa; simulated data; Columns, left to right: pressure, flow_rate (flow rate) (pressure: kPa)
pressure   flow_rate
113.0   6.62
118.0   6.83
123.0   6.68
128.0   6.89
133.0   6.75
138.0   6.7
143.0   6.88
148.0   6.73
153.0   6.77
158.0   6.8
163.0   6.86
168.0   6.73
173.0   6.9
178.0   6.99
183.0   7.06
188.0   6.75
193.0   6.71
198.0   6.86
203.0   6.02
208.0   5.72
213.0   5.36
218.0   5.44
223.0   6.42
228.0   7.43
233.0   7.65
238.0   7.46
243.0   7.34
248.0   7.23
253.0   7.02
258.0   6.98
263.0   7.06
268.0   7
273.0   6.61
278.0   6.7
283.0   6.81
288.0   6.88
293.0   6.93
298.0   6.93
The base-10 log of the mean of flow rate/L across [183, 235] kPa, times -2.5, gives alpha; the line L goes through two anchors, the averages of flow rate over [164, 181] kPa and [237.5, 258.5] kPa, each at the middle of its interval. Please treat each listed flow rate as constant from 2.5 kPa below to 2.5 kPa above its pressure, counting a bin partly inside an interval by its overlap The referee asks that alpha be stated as 0.09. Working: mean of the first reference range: 6.88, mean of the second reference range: 7.2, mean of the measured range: 6.45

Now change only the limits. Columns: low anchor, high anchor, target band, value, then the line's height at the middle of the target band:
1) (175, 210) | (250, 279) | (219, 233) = -0.02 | 6.75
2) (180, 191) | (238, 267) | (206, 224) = 0.23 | 7.01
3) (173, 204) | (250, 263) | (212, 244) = 0.03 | 6.92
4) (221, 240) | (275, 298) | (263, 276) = 0.02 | 6.96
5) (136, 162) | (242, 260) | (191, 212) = 0.12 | 6.96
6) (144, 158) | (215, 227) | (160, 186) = -0.06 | 6.56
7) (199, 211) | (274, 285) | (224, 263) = -0.14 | 6.37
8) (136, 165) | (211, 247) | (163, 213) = 0.03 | 6.78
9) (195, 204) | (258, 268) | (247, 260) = -0.02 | 6.95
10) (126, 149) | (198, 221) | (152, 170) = -0.05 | 6.46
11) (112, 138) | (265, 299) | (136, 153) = 0.00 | 6.77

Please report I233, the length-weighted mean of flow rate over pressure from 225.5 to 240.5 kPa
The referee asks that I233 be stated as 7.51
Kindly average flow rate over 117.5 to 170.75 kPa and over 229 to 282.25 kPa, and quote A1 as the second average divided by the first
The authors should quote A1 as 1.0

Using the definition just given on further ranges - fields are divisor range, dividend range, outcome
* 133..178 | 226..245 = 1.10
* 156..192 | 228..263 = 1.06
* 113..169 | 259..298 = 1.01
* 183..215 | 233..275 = 1.13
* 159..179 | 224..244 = 1.08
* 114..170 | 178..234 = 0.96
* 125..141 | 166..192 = 1.01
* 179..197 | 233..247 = 1.08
